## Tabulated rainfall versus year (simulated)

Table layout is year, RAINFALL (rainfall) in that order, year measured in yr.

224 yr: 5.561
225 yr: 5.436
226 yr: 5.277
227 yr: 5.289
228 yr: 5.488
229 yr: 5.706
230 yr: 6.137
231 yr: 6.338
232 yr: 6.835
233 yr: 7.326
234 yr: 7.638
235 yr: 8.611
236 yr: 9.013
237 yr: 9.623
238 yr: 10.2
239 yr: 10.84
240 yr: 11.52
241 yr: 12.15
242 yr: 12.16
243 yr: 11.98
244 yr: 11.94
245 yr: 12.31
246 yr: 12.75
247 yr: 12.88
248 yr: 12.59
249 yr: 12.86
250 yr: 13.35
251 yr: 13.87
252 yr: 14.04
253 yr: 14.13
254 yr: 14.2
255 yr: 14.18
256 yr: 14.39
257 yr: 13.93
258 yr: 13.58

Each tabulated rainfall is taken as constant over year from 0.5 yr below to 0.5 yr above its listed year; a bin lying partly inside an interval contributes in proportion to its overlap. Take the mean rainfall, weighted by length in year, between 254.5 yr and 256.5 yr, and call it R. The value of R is 14.3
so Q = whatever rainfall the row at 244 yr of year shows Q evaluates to 11.94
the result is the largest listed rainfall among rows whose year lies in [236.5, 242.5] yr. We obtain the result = 12.16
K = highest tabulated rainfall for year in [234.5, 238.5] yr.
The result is 10.2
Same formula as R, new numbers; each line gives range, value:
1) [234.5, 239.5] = 9.66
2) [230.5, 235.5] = 7.35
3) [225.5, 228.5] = 5.35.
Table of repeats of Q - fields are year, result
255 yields 14.18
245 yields 12.31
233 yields 7.326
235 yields 8.611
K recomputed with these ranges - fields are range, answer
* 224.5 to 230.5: 6.137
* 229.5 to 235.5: 8.611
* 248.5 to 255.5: 14.2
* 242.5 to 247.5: 12.88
